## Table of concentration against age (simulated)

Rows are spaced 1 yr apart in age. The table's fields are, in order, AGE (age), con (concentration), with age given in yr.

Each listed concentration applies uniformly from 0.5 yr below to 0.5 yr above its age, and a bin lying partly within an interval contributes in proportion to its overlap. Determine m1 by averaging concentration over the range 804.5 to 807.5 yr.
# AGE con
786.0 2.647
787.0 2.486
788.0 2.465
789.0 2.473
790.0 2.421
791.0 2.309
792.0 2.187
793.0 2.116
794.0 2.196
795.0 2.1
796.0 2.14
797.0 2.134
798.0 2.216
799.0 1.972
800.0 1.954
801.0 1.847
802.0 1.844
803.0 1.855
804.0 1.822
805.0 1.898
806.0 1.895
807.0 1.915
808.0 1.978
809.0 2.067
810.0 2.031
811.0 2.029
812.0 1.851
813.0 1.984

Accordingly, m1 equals 1.9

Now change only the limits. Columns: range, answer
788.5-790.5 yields 2.45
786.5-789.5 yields 2.47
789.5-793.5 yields 2.26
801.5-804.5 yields 1.84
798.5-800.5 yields 1.96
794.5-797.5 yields 2.12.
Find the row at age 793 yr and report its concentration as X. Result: 2.116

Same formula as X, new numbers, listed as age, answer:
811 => 2.029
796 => 2.14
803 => 1.855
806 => 1.895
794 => 2.196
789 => 2.473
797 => 2.134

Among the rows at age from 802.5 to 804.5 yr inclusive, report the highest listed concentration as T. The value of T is 1.855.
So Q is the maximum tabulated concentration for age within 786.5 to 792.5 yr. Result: 2.486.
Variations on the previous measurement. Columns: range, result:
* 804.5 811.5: 2.067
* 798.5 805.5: 1.972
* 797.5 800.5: 2.216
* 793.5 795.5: 2.196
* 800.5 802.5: 1.847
